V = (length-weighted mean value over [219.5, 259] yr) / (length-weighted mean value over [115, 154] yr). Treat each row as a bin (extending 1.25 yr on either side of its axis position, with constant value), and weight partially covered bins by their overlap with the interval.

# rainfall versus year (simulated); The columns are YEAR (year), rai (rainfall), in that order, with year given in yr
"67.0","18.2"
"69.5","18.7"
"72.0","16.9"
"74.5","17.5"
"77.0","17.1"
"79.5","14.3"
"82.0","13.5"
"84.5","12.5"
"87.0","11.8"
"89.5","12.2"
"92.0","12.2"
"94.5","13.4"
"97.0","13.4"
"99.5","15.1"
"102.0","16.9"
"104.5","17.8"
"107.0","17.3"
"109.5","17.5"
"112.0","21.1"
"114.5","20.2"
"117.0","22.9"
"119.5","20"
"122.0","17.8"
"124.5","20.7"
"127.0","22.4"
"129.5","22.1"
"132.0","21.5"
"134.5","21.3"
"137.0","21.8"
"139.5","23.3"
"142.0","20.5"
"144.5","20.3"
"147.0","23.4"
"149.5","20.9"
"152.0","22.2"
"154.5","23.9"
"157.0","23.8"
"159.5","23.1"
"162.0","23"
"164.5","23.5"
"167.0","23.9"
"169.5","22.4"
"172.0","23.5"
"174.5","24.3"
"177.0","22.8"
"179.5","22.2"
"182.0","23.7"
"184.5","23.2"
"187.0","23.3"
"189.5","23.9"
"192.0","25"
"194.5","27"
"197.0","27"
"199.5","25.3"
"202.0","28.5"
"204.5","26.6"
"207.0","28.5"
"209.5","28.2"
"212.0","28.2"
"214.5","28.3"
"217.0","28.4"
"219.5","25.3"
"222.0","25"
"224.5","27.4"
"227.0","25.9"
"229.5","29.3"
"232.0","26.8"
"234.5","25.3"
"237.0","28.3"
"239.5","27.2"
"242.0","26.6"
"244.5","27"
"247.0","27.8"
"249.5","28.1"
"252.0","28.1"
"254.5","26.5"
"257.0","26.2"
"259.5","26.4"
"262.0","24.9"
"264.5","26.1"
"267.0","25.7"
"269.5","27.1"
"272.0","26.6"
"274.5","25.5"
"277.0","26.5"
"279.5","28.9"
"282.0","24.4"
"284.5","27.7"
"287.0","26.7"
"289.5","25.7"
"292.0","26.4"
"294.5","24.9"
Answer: 1.26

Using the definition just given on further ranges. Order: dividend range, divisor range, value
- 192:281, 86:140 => 1.48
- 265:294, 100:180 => 1.23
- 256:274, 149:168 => 1.13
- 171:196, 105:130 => 1.19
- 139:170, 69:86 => 1.45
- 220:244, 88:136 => 1.47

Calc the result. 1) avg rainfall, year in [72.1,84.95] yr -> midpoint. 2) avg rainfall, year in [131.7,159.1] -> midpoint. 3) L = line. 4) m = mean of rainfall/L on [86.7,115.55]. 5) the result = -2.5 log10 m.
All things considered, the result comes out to 0.12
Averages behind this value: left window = 15.3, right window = 22.1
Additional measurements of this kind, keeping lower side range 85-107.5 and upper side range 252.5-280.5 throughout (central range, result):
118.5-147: -0.245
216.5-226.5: -0.137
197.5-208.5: -0.237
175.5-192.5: -0.140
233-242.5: -0.106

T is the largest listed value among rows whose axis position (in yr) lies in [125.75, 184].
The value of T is 24.3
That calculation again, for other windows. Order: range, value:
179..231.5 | 29.3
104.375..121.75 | 22.9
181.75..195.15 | 27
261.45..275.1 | 27.1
